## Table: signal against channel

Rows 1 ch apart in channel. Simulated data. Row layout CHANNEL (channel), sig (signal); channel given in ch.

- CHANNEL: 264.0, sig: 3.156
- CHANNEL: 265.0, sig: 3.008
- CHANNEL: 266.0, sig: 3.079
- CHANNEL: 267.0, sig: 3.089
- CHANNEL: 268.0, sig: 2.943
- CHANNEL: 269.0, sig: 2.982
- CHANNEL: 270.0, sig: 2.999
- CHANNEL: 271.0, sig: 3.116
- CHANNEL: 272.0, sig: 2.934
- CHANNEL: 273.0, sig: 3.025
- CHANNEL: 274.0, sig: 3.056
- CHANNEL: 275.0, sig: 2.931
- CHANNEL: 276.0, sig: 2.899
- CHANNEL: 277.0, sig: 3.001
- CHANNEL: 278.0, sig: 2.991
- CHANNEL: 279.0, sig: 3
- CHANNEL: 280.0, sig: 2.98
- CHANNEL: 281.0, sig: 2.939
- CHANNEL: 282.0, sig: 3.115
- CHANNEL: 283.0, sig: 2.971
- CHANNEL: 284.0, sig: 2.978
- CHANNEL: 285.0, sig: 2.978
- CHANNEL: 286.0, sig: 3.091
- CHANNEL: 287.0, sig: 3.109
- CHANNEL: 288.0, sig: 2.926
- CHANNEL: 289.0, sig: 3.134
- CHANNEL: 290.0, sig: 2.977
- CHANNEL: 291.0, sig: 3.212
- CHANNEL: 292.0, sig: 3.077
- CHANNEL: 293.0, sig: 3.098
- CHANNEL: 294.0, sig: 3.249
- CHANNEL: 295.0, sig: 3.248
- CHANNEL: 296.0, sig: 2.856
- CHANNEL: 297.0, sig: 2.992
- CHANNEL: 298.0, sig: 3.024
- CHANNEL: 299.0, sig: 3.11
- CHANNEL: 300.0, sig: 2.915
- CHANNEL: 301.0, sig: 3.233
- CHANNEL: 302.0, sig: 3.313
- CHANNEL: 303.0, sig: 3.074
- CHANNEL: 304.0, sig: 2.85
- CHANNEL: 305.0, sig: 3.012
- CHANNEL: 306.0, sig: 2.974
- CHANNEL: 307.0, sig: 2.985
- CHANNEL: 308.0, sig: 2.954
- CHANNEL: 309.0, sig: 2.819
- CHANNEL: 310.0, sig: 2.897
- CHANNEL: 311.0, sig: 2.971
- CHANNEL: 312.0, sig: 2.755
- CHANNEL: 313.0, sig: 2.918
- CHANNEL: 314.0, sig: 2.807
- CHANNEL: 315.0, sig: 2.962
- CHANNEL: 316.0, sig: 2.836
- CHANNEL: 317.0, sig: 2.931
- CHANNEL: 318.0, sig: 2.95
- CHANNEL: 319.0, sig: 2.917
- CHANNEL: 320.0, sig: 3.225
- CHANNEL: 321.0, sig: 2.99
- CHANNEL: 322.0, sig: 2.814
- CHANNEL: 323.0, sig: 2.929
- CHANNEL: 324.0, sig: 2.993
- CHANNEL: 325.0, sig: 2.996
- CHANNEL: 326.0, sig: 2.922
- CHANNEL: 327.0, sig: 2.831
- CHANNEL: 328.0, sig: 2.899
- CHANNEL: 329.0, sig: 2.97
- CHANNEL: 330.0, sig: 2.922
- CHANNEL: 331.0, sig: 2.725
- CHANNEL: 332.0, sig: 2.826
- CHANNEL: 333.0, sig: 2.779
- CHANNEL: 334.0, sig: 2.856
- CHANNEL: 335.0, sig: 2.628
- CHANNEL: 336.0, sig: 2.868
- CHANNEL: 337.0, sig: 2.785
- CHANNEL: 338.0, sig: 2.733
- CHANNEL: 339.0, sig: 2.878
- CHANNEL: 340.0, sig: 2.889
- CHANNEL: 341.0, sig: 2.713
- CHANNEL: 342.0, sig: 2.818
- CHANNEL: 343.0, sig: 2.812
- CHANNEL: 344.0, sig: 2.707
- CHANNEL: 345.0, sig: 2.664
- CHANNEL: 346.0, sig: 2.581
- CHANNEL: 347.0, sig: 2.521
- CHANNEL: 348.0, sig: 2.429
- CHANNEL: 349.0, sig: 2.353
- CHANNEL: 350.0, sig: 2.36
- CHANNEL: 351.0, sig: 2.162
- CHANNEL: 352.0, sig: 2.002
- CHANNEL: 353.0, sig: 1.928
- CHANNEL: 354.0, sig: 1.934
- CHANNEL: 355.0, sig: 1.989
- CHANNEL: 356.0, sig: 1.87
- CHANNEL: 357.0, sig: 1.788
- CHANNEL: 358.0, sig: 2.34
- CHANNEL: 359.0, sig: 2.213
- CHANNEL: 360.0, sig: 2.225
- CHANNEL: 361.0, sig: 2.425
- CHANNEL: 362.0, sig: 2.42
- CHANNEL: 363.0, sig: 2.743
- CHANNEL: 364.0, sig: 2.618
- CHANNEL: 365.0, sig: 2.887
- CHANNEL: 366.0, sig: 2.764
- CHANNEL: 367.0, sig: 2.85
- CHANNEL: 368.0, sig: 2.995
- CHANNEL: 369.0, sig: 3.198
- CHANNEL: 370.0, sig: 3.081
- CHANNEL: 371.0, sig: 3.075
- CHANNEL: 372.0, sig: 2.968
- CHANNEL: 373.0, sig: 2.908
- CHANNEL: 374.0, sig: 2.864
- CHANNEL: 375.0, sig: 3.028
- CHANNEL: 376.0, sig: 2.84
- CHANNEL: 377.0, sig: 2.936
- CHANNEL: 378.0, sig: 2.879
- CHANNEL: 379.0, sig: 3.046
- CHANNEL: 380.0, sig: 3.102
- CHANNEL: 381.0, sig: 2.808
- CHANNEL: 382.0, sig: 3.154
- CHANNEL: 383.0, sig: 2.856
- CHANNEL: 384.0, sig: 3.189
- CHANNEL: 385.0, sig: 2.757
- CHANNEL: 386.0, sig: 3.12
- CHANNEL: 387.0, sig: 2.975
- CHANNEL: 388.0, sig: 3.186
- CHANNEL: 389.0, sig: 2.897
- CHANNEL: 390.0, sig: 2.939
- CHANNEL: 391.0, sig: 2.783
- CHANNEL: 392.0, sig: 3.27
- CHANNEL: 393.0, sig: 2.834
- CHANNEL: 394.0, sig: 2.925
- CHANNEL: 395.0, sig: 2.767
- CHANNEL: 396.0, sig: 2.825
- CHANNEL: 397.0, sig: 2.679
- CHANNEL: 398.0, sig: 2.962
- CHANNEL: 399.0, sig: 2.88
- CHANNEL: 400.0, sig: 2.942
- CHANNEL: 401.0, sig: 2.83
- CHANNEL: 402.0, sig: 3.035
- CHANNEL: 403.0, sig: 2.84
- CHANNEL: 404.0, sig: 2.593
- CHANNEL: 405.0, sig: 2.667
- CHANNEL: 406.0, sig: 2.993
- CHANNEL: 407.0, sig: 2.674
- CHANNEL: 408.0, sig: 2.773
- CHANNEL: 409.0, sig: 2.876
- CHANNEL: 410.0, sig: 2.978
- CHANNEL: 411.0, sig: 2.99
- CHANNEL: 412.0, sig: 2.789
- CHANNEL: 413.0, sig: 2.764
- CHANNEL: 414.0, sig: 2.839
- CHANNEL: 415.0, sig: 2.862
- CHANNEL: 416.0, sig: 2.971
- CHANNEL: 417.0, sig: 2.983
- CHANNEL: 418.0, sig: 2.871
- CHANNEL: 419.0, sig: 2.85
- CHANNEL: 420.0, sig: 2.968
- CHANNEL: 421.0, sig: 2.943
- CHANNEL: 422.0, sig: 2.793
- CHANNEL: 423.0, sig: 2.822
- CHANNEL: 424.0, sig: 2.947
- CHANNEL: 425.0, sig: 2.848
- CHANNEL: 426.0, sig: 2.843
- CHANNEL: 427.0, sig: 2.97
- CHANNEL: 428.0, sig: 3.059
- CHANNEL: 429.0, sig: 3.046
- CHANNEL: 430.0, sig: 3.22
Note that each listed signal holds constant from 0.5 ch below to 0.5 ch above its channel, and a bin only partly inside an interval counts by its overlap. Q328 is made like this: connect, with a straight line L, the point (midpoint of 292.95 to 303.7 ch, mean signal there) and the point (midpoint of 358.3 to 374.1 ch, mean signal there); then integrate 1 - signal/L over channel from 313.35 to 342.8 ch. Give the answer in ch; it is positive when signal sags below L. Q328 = 0.7 ch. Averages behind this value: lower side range 3.1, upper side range 2.76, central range 2.88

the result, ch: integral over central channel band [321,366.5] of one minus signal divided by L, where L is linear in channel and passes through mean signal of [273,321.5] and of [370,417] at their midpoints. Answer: 5.7 ch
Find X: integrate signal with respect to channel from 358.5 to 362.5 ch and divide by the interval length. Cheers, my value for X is 2.32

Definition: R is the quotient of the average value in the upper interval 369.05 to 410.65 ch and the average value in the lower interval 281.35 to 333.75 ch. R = 1.0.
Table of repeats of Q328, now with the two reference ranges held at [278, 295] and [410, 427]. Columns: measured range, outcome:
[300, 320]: 0.4 ch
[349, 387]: 3.8 ch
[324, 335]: 0.5 ch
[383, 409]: 0.2 ch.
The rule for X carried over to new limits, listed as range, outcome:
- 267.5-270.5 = 2.97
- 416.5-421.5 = 2.92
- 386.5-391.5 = 2.96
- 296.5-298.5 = 3.01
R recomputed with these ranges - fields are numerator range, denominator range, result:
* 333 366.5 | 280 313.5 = 0.82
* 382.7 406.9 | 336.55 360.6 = 1.21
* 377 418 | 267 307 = 0.96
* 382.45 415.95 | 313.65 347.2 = 1.01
